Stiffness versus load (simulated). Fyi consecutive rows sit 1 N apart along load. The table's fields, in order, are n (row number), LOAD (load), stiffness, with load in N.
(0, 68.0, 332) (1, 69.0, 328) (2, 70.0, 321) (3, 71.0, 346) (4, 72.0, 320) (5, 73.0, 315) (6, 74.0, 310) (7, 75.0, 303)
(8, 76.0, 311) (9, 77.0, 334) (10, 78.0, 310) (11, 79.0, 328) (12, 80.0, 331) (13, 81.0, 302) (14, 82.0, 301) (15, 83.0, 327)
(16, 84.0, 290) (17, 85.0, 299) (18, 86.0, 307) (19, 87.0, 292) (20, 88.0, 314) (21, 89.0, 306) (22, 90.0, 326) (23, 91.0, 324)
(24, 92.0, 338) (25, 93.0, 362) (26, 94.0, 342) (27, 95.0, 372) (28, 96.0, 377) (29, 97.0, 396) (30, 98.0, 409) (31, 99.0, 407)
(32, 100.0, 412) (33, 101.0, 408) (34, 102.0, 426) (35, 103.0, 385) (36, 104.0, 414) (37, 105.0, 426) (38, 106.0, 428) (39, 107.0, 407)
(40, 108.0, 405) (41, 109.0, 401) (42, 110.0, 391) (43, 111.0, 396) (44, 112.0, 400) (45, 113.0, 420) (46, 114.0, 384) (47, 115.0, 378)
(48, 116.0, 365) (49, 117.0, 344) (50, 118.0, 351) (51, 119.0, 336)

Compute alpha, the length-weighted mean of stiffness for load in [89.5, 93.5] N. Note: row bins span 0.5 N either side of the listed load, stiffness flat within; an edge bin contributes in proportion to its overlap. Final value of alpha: 338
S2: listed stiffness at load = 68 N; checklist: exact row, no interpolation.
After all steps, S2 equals 332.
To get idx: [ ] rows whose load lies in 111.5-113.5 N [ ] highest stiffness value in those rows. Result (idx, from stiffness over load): 420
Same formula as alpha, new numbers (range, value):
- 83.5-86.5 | 299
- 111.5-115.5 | 396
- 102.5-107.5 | 412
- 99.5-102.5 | 415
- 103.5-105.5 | 420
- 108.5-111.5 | 396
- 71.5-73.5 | 318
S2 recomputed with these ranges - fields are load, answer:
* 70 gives 321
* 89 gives 306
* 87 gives 292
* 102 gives 426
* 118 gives 351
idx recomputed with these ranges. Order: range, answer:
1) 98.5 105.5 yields 426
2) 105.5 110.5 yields 428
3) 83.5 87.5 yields 307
